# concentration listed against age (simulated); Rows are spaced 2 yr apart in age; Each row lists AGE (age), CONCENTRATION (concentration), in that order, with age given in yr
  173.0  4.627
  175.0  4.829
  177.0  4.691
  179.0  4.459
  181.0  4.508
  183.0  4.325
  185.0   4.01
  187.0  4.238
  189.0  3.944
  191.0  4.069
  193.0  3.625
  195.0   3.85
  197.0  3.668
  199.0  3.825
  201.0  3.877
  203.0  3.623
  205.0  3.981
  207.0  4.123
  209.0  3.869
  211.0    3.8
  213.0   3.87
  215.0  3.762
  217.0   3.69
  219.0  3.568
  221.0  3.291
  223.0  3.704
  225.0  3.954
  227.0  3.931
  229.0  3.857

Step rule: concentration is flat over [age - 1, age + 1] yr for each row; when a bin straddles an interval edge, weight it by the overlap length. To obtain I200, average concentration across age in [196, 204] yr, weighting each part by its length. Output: 3.75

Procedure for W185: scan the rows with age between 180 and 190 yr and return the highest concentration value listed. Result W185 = 4.508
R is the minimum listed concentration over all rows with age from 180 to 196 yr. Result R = 3.625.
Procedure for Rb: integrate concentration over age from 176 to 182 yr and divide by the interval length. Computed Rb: 4.55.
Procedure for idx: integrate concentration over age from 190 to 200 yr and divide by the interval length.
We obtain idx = 3.81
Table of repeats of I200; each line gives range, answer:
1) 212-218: 3.77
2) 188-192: 4.01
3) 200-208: 3.9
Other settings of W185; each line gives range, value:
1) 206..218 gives 4.123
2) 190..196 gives 4.069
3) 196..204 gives 3.877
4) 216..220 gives 3.69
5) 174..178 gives 4.829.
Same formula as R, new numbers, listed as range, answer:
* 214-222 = 3.291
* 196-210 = 3.623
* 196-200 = 3.668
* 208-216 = 3.762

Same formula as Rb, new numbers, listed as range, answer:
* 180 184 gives 4.42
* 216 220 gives 3.63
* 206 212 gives 3.93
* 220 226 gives 3.65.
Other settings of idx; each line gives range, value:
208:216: 3.83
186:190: 4.09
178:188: 4.31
